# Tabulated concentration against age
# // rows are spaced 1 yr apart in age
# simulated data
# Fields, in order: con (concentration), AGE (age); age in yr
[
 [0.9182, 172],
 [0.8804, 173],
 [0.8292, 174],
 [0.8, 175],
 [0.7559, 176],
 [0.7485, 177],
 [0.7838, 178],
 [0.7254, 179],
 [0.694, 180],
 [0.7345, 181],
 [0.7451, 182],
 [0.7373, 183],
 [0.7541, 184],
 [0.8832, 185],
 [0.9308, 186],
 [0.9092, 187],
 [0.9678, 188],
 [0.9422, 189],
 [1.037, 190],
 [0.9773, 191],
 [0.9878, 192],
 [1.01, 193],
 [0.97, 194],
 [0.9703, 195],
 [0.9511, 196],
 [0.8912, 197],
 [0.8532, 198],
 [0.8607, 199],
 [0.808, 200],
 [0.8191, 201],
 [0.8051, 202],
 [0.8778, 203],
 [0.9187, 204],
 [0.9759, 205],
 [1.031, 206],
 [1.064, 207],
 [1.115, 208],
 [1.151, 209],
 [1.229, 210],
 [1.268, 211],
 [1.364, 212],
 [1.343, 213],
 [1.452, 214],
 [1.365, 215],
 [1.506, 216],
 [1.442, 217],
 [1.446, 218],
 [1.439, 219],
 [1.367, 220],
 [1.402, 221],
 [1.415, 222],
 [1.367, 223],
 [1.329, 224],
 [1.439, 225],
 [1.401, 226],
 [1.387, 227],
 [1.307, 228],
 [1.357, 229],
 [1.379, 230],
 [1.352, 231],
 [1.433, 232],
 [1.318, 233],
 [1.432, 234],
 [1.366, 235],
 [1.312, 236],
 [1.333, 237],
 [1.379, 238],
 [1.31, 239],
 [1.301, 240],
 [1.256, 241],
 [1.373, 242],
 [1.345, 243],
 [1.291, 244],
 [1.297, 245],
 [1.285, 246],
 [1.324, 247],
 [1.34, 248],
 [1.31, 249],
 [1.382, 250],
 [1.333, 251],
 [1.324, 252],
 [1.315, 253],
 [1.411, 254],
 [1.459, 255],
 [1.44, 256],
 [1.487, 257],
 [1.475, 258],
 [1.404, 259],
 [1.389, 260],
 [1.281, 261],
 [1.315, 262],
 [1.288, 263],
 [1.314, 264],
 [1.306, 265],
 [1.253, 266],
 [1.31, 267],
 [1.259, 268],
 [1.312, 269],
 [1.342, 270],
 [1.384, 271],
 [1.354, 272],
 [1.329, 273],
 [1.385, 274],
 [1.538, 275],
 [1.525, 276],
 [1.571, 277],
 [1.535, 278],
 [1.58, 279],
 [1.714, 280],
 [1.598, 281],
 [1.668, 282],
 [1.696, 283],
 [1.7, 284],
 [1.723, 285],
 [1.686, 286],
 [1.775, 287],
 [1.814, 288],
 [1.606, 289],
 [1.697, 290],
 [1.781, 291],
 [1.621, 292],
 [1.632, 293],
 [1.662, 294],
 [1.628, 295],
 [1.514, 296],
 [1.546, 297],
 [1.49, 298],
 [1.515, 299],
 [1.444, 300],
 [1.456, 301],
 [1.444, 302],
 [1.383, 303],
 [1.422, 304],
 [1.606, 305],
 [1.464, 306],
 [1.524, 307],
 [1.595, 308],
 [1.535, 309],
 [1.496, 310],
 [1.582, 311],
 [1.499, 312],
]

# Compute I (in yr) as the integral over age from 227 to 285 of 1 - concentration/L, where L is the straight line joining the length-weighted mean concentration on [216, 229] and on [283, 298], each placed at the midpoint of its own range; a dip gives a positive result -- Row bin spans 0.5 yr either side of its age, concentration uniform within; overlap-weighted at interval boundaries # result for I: 5.1 yr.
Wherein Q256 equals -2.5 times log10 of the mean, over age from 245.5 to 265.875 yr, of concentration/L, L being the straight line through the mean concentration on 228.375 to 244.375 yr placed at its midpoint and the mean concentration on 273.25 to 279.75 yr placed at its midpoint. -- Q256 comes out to 0.06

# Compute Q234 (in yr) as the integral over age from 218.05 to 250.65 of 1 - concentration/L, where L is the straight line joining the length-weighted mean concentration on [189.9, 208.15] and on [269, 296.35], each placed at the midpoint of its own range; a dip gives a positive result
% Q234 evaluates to -3.99 yr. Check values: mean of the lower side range 0.938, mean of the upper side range 1.59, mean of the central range 1.36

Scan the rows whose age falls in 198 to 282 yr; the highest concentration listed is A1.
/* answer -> 1.714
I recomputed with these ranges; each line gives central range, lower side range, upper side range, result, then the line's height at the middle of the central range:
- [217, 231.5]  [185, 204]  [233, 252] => -2.6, 1.17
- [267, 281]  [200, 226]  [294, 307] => -0.3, 1.42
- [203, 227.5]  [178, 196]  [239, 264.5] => -4.6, 1.08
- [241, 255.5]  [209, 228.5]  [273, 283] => 1.3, 1.47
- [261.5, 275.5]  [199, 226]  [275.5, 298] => 1.9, 1.54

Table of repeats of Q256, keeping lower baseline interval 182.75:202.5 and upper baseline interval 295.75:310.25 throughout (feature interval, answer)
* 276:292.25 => -0.19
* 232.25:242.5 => -0.17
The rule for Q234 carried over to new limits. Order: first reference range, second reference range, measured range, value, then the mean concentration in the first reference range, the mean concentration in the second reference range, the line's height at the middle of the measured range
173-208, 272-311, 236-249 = -0.9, 0.878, 1.57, 1.24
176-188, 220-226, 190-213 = 1.5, 0.792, 1.39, 1.08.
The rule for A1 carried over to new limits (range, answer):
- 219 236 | 1.439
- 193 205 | 1.01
